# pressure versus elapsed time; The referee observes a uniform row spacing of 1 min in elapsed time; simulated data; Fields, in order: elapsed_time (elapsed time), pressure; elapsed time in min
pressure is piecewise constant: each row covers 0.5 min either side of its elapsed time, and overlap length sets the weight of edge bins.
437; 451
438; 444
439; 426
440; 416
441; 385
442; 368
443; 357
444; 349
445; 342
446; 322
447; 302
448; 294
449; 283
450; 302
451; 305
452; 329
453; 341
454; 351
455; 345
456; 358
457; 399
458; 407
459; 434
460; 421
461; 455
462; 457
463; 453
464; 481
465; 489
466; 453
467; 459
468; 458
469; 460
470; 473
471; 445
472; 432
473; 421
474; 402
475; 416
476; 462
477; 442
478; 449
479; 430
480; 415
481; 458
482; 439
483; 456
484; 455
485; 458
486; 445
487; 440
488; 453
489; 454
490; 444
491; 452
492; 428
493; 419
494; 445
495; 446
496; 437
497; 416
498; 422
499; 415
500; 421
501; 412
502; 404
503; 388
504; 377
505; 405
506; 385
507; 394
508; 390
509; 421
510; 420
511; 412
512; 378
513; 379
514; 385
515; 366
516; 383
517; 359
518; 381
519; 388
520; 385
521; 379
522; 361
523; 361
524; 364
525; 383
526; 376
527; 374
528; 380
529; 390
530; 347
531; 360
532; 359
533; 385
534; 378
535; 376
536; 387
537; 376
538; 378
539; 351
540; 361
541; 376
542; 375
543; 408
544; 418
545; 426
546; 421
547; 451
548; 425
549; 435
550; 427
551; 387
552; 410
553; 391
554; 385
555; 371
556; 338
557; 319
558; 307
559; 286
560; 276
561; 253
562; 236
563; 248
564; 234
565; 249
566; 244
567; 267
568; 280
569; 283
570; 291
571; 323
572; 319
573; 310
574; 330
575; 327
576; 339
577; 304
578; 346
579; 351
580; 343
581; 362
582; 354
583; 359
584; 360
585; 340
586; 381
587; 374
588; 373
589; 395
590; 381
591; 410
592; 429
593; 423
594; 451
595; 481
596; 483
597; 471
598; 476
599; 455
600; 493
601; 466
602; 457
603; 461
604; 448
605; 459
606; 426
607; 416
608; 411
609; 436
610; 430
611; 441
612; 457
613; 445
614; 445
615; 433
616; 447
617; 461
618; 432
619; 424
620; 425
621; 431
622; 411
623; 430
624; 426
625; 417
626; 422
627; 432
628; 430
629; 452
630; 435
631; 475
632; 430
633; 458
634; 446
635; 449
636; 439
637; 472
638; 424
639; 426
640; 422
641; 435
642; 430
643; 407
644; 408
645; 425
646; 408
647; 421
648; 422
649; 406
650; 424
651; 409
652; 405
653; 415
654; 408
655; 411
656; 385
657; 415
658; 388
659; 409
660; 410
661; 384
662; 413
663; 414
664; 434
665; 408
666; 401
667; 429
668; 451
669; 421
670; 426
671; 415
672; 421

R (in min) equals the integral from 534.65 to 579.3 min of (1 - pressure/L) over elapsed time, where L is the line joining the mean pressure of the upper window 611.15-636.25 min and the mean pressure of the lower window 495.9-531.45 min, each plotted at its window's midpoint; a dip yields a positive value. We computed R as 7.2 min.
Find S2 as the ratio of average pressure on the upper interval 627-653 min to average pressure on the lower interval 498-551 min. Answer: 1.1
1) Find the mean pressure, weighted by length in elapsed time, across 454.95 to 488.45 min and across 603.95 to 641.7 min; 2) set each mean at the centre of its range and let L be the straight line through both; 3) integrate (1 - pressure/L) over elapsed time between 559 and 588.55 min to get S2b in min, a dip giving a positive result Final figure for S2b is 8.5 min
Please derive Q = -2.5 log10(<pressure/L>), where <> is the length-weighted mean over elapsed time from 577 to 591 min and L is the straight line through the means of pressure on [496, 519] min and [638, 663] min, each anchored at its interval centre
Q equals 0.12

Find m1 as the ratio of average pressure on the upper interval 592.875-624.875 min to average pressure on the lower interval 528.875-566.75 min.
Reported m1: 1.3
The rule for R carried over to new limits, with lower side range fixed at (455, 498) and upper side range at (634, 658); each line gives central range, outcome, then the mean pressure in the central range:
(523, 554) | 3.1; 389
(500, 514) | 1.2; 398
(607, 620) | -0.4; 437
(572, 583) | 2.3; 337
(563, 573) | 3.5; 277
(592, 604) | -1.1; 463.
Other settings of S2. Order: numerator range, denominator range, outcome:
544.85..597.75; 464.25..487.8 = 0.79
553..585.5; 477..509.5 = 0.73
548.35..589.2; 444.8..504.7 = 0.79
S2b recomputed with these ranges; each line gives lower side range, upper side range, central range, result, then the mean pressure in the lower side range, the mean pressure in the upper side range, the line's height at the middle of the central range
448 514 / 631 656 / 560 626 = 5.9 min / 417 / 425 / 423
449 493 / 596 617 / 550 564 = 3.7 min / 424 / 450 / 441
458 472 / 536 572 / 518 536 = 0.1 min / 454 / 343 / 377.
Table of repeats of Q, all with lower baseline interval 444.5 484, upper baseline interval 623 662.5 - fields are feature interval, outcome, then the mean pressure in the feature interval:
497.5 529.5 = 0.06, 389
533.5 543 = 0.11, 375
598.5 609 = -0.07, 449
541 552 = 0.00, 415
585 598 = 0.00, 420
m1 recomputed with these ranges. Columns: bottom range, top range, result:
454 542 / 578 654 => 1.04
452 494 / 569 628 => 0.94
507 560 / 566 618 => 1.04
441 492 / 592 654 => 1.07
